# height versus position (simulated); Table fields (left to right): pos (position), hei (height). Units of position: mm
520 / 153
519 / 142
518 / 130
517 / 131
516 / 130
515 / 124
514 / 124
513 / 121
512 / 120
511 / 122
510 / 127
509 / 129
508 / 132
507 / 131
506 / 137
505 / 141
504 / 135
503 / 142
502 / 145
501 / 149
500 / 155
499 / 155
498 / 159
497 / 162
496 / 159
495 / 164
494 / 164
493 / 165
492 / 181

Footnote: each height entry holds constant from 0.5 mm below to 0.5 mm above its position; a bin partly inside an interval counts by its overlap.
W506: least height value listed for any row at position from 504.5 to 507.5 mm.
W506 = 131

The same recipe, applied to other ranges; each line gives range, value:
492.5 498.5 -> 159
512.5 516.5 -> 121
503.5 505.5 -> 135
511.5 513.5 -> 120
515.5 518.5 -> 130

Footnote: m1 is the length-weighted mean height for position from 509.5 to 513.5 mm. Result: 122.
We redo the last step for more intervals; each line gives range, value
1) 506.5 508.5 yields 132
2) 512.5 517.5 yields 126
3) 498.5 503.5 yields 149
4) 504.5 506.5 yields 139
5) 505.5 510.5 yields 131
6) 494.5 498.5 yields 161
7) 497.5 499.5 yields 157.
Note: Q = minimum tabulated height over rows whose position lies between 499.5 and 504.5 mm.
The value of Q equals 135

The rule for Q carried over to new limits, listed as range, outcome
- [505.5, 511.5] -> 122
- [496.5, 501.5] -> 149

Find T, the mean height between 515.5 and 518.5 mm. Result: 130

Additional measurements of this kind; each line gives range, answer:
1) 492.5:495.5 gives 164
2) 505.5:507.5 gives 134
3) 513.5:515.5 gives 124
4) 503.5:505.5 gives 138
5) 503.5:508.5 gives 135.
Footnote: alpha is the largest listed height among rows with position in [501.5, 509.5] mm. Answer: 145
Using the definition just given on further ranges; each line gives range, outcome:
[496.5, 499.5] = 162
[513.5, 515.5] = 124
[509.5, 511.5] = 127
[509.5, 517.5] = 131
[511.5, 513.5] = 121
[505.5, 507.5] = 137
